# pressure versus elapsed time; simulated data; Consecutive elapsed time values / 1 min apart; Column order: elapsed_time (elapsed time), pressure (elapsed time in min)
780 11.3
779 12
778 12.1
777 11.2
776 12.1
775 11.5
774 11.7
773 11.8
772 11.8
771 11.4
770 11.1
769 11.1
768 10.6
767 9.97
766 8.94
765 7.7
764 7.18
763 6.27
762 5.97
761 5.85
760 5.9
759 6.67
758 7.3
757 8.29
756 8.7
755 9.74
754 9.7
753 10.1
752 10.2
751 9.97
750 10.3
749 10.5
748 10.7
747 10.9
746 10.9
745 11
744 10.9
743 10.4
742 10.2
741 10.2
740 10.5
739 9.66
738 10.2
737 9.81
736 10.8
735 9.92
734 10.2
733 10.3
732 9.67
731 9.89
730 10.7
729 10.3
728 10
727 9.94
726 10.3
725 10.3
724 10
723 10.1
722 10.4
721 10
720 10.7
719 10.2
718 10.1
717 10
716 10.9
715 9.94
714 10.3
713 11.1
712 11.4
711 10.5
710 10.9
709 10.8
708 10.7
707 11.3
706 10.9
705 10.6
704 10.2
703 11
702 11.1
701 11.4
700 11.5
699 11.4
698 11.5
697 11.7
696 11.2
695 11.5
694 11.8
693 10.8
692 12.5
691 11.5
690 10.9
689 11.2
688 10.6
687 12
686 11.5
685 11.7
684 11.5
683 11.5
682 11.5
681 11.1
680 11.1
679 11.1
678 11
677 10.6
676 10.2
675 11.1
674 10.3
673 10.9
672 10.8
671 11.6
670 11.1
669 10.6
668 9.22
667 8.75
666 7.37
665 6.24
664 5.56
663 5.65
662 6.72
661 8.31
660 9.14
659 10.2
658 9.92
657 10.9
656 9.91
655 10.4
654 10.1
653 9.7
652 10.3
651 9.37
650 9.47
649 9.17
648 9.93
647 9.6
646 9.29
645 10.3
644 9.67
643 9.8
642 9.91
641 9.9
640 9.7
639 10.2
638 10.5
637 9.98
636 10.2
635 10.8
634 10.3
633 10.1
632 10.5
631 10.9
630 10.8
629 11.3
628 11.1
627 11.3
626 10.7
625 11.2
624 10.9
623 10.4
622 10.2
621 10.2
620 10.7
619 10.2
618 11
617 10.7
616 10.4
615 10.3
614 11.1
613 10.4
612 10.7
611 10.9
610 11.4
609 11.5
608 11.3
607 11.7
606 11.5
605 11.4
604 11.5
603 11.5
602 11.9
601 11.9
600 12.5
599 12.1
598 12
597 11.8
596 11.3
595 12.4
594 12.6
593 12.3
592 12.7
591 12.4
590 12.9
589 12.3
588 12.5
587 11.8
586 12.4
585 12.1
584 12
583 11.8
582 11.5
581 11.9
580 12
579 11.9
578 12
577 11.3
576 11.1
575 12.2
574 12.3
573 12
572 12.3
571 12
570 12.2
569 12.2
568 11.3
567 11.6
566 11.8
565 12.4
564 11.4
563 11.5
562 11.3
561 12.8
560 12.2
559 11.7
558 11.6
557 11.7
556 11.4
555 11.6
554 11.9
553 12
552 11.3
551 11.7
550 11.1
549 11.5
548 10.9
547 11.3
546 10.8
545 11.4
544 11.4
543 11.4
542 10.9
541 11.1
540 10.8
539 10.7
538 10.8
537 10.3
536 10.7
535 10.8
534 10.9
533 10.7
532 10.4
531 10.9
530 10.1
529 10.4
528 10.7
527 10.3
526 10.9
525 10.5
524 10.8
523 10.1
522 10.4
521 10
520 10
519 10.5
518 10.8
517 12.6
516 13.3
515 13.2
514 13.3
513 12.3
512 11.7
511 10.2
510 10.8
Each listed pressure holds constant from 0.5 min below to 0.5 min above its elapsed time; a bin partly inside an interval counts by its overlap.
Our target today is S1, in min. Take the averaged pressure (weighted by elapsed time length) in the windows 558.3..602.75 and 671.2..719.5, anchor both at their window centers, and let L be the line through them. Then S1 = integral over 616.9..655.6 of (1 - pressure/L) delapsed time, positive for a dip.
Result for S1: 4.2 min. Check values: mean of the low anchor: 12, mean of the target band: 10.3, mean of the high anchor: 11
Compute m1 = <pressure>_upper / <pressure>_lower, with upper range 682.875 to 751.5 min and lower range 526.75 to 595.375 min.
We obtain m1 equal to 0.9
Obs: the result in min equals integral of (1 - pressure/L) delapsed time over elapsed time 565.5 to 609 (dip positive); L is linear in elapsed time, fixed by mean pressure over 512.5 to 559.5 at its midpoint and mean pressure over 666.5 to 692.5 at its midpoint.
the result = -3.37 min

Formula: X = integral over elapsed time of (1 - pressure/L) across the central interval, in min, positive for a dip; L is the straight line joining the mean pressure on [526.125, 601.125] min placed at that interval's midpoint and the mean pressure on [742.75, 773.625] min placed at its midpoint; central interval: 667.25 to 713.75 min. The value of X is -4.15 min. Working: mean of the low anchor 11.6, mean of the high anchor 9.42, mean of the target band 11.1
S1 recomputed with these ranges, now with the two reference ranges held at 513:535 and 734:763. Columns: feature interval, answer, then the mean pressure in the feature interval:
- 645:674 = 2.1 min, 9.33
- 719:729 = -0.6 min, 10.2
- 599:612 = -1.4 min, 11.6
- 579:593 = -2.1 min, 12.2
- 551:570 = -1.8 min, 11.8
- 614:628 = -0.5 min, 10.7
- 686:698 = -2.0 min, 11.4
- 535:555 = -0.5 min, 11.2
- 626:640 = -0.5 min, 10.6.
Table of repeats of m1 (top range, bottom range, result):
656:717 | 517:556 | 0.96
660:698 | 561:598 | 0.86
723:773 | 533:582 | 0.84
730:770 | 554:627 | 0.81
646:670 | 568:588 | 0.76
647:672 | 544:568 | 0.79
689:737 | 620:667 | 1.10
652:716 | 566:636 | 0.91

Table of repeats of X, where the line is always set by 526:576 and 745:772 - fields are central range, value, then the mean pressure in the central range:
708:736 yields -2.33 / 10.3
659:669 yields 2.39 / 7.74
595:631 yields -1.51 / 11.2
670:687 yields -1.90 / 11.1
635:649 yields 0.63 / 9.93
